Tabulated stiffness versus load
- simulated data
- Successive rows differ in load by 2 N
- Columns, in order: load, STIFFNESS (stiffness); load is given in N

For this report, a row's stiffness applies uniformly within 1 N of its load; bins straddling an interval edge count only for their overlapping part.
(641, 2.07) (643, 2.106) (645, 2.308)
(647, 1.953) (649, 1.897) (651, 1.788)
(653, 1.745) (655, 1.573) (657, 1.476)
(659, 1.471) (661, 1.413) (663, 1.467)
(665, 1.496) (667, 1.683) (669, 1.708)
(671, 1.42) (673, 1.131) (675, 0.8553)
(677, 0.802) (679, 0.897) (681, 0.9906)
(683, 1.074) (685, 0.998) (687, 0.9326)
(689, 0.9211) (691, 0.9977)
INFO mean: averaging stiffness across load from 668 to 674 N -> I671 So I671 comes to 1.42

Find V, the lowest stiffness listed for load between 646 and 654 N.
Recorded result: 1.745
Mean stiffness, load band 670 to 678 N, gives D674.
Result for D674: 1.05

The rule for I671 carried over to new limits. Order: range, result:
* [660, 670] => 1.55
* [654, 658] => 1.52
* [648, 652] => 1.84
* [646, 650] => 1.93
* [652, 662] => 1.54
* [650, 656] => 1.7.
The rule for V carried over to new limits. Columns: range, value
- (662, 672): 1.42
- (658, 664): 1.413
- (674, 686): 0.802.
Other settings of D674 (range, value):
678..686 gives 0.99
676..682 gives 0.897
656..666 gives 1.46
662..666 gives 1.48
